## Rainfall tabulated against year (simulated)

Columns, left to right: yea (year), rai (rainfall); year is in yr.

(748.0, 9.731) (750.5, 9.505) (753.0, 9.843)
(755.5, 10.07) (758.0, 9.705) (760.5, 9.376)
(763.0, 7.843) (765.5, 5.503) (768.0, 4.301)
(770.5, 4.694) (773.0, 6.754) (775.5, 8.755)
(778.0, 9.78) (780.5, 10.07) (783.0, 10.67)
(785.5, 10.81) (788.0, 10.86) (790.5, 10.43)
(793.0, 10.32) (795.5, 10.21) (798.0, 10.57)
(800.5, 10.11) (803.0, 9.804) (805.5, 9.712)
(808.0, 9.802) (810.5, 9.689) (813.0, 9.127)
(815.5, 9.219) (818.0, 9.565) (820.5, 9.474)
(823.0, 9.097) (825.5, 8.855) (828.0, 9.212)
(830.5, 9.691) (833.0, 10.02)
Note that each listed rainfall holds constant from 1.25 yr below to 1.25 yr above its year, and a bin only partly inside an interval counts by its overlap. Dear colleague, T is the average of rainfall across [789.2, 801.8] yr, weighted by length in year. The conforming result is 10.3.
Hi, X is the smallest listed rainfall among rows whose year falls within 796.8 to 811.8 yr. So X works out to 9.689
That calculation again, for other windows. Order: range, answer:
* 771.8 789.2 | 6.754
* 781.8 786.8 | 10.67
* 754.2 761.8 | 9.376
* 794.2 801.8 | 10.11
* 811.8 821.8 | 9.127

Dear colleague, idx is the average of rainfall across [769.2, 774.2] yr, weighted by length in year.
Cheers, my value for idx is 5.7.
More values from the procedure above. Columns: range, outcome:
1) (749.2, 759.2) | 9.78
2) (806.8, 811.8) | 9.74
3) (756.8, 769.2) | 7.35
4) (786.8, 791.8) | 10.6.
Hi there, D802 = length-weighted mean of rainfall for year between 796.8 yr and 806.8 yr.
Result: 10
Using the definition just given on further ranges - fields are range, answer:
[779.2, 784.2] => 10.4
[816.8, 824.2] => 9.38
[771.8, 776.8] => 7.78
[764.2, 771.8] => 4.87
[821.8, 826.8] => 8.98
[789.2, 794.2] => 10.4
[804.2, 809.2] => 9.76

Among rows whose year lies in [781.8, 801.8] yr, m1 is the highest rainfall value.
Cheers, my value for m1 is 10.86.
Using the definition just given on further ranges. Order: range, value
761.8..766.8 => 7.843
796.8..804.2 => 10.57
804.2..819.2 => 9.802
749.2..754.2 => 9.843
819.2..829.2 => 9.474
